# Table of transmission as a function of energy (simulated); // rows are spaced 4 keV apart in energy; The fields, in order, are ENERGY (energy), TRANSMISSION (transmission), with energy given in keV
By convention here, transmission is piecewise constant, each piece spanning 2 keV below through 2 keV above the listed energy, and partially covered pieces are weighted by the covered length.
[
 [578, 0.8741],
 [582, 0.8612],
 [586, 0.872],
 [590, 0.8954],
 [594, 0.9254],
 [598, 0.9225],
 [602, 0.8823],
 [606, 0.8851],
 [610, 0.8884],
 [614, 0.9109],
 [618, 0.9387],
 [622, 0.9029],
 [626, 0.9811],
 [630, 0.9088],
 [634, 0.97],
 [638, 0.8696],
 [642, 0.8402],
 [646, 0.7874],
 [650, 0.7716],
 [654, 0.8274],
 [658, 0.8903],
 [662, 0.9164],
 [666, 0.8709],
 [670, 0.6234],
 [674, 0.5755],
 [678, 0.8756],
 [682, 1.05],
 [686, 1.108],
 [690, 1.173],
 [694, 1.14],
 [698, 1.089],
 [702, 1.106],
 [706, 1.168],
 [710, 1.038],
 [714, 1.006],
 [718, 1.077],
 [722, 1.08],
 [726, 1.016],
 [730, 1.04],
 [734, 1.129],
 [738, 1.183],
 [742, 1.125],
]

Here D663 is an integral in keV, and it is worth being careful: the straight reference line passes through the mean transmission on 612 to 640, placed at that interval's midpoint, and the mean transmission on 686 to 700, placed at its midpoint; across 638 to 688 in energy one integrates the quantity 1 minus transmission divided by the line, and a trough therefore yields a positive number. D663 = 9.3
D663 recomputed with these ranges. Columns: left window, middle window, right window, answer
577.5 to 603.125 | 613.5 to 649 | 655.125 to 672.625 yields -2.0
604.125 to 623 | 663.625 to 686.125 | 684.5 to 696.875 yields 5.4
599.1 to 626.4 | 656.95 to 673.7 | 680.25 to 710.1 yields 3.9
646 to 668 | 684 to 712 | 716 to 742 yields -3.8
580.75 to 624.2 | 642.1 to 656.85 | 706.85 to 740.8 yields 2.5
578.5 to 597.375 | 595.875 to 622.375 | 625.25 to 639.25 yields 0.2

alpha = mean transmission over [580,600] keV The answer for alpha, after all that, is 0.895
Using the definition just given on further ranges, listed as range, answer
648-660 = 0.83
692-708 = 1.13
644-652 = 0.779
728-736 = 1.08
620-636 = 0.941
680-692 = 1.11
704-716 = 1.07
